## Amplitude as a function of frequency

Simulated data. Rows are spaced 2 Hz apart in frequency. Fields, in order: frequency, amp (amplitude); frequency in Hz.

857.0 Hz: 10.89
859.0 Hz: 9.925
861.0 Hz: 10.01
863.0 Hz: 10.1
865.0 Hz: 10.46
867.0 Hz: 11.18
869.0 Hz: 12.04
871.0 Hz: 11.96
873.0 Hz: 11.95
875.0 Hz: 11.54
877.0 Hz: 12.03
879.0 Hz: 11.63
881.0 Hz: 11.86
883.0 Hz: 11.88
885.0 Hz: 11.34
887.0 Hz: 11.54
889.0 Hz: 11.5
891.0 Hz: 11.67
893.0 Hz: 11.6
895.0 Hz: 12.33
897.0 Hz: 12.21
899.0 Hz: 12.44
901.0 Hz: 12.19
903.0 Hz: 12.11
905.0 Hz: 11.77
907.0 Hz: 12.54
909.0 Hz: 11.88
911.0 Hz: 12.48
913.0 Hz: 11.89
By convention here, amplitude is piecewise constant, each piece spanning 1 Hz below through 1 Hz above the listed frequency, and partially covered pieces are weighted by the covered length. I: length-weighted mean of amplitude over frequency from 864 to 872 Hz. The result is 11.4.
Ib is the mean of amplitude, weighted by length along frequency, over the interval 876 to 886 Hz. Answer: 11.7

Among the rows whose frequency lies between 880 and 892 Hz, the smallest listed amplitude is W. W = 11.34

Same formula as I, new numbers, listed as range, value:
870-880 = 11.8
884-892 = 11.5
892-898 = 12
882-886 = 11.6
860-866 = 10.2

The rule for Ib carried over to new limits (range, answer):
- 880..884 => 11.9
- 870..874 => 12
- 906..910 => 12.2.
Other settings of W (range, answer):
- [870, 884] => 11.54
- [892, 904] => 11.6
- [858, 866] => 9.925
